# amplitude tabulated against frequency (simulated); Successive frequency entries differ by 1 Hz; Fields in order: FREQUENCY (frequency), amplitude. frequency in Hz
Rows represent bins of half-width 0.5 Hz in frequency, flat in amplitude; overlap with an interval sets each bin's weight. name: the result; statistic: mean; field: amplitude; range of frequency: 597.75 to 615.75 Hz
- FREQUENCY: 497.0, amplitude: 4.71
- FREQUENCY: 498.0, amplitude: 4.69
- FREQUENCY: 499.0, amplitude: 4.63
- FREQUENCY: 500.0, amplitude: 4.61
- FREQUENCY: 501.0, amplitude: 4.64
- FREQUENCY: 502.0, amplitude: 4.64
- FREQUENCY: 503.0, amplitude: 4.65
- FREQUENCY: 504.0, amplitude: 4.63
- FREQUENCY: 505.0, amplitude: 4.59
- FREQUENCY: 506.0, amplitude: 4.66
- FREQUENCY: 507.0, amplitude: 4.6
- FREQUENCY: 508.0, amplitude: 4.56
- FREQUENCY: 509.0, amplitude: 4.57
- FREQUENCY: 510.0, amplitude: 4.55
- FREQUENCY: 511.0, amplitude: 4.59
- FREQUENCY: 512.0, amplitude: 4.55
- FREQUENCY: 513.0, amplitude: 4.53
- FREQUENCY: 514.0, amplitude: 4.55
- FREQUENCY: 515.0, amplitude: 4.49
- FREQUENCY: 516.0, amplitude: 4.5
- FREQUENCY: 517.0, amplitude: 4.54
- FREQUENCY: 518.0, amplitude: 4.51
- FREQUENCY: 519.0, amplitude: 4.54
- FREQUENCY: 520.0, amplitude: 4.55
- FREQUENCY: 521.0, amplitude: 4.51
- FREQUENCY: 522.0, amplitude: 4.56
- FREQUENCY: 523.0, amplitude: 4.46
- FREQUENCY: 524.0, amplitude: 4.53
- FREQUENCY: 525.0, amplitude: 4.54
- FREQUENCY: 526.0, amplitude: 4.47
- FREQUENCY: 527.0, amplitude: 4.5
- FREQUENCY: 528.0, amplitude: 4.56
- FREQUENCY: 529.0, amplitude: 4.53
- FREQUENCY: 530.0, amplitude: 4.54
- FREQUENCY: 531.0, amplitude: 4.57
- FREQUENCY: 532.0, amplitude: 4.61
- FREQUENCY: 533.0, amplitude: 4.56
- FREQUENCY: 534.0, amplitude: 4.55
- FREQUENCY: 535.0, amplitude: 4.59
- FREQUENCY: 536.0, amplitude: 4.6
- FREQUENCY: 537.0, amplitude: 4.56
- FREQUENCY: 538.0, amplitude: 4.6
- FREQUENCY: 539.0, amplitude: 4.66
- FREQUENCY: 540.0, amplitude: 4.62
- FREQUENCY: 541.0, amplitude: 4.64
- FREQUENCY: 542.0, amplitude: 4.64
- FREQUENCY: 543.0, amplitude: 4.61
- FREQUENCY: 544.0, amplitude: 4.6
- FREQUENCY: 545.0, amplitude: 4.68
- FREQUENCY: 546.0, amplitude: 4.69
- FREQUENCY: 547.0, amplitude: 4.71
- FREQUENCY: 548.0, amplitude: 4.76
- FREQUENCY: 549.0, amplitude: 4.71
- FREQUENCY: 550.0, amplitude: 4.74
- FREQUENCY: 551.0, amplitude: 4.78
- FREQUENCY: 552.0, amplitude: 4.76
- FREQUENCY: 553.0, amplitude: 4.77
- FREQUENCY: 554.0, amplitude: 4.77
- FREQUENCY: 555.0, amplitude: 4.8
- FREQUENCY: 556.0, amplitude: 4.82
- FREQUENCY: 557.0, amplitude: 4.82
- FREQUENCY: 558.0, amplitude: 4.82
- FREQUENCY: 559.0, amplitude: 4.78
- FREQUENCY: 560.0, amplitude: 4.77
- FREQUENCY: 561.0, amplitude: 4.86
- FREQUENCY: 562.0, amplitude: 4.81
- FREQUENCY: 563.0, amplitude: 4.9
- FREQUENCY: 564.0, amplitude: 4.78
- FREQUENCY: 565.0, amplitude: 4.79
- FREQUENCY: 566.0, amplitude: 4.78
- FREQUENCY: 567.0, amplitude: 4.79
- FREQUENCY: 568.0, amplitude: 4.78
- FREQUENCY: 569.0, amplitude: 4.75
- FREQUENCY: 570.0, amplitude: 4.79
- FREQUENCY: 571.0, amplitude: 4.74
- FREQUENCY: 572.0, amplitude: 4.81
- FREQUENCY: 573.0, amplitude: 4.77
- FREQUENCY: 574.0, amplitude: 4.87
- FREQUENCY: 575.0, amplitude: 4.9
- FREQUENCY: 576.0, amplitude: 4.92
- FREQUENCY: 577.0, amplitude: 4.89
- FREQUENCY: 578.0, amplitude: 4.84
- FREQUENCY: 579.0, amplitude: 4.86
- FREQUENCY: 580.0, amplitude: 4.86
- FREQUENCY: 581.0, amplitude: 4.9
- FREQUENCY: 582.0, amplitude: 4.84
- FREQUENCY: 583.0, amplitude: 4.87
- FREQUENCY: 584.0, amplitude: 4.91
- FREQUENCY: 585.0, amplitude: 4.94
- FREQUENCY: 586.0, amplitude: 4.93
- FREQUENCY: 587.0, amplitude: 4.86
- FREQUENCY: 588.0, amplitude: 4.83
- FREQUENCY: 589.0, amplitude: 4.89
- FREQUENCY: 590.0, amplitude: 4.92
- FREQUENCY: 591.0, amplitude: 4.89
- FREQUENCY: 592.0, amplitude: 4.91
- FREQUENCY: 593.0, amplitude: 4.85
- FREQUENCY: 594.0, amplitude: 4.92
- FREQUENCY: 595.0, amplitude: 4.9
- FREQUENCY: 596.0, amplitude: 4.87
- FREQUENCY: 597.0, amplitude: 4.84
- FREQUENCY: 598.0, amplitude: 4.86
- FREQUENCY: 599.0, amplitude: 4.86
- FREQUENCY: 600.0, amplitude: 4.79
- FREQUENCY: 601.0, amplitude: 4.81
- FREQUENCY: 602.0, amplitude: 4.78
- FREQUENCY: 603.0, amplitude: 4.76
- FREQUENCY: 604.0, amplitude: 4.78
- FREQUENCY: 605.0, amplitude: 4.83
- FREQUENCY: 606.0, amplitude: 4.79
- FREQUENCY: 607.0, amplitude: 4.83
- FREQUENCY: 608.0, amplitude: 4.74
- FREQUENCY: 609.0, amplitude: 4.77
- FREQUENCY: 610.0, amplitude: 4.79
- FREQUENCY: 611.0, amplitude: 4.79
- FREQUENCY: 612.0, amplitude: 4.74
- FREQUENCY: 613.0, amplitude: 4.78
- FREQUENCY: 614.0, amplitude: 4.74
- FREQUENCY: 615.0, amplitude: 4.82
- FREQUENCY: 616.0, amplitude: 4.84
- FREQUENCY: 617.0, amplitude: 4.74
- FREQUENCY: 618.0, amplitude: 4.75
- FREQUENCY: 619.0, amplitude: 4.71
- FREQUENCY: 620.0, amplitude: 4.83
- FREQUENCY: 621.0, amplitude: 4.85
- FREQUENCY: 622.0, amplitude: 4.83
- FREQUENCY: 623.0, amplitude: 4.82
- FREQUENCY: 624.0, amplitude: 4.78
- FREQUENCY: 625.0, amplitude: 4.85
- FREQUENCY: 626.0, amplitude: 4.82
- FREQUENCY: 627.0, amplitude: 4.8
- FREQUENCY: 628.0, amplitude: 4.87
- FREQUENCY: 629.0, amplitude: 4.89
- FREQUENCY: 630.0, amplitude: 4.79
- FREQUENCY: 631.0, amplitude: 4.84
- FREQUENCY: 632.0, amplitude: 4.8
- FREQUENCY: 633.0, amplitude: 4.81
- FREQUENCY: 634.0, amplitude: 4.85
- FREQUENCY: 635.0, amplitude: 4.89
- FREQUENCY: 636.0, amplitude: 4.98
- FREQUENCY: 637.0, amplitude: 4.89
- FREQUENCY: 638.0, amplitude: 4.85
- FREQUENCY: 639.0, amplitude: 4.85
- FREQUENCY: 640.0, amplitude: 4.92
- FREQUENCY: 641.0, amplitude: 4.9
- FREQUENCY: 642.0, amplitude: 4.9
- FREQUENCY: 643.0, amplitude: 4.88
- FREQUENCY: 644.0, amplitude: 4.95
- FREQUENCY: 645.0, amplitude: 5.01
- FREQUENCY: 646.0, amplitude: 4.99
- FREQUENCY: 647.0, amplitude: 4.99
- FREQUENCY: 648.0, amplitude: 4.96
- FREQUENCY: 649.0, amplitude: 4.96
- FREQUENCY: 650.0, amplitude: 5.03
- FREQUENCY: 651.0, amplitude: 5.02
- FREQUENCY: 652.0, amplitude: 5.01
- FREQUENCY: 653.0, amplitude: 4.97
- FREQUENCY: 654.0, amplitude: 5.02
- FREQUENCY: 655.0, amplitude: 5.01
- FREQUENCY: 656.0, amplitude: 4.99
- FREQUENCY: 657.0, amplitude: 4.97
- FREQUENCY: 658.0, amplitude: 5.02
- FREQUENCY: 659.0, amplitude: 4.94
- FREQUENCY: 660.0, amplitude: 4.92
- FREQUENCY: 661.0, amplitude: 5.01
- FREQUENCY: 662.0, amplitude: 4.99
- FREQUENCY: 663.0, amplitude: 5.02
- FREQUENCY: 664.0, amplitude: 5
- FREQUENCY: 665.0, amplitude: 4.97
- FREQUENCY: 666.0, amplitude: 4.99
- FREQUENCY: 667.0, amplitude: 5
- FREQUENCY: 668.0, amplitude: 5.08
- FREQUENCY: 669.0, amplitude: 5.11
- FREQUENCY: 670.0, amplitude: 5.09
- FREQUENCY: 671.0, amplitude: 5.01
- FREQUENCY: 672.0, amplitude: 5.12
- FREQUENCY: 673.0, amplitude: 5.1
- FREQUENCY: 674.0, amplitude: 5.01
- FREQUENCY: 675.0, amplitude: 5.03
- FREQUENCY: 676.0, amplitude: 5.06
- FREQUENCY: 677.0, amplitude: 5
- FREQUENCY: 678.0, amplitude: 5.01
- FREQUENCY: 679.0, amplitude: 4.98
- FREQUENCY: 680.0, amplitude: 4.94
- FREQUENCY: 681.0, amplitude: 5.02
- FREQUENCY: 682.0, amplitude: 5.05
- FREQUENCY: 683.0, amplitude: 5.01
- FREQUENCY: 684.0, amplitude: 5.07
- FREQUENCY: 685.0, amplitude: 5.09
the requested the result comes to 4.79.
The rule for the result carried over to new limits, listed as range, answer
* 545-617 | 4.82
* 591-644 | 4.83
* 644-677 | 5.01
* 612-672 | 4.91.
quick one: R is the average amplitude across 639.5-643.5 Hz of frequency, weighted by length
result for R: 4.9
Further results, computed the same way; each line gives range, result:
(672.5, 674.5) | 5.05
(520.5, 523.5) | 4.51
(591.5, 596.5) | 4.89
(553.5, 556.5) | 4.8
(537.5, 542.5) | 4.63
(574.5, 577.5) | 4.9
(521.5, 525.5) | 4.52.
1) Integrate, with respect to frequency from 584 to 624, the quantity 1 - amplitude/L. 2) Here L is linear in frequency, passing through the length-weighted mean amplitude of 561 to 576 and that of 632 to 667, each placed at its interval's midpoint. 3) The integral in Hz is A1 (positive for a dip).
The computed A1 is 0.4 Hz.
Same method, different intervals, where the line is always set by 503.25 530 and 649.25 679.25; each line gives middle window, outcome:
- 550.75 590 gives -0.9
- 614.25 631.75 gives 0.3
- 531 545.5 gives 0.0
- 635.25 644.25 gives 0.1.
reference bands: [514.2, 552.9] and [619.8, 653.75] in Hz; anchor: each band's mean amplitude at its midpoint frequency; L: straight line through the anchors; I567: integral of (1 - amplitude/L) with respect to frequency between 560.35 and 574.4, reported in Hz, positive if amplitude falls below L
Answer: -0.32 Hz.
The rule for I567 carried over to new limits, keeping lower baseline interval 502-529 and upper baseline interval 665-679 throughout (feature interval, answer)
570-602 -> -0.61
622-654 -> 0.23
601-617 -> 0.20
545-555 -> -0.18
